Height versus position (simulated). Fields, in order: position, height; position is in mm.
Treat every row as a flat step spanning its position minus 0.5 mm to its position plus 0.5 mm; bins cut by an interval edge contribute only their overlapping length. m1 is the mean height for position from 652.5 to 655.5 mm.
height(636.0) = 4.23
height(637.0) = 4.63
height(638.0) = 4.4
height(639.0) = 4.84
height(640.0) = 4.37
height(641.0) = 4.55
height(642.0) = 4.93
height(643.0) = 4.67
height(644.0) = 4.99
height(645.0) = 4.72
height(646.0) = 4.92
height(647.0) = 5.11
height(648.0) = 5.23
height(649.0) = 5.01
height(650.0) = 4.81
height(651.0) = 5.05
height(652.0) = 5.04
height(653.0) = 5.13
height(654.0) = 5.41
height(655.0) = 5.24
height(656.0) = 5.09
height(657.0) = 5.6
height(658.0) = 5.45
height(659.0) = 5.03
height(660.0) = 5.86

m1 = 5.26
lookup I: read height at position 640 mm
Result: 4.37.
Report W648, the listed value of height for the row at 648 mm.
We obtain 5.23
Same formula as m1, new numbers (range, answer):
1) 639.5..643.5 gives 4.63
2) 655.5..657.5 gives 5.34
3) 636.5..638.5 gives 4.52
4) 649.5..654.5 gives 5.09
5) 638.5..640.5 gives 4.61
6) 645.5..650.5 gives 5.02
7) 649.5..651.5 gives 4.93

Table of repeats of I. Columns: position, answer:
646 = 4.92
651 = 5.05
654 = 5.41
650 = 4.81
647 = 5.11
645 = 4.72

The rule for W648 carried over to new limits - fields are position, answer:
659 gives 5.03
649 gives 5.01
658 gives 5.45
